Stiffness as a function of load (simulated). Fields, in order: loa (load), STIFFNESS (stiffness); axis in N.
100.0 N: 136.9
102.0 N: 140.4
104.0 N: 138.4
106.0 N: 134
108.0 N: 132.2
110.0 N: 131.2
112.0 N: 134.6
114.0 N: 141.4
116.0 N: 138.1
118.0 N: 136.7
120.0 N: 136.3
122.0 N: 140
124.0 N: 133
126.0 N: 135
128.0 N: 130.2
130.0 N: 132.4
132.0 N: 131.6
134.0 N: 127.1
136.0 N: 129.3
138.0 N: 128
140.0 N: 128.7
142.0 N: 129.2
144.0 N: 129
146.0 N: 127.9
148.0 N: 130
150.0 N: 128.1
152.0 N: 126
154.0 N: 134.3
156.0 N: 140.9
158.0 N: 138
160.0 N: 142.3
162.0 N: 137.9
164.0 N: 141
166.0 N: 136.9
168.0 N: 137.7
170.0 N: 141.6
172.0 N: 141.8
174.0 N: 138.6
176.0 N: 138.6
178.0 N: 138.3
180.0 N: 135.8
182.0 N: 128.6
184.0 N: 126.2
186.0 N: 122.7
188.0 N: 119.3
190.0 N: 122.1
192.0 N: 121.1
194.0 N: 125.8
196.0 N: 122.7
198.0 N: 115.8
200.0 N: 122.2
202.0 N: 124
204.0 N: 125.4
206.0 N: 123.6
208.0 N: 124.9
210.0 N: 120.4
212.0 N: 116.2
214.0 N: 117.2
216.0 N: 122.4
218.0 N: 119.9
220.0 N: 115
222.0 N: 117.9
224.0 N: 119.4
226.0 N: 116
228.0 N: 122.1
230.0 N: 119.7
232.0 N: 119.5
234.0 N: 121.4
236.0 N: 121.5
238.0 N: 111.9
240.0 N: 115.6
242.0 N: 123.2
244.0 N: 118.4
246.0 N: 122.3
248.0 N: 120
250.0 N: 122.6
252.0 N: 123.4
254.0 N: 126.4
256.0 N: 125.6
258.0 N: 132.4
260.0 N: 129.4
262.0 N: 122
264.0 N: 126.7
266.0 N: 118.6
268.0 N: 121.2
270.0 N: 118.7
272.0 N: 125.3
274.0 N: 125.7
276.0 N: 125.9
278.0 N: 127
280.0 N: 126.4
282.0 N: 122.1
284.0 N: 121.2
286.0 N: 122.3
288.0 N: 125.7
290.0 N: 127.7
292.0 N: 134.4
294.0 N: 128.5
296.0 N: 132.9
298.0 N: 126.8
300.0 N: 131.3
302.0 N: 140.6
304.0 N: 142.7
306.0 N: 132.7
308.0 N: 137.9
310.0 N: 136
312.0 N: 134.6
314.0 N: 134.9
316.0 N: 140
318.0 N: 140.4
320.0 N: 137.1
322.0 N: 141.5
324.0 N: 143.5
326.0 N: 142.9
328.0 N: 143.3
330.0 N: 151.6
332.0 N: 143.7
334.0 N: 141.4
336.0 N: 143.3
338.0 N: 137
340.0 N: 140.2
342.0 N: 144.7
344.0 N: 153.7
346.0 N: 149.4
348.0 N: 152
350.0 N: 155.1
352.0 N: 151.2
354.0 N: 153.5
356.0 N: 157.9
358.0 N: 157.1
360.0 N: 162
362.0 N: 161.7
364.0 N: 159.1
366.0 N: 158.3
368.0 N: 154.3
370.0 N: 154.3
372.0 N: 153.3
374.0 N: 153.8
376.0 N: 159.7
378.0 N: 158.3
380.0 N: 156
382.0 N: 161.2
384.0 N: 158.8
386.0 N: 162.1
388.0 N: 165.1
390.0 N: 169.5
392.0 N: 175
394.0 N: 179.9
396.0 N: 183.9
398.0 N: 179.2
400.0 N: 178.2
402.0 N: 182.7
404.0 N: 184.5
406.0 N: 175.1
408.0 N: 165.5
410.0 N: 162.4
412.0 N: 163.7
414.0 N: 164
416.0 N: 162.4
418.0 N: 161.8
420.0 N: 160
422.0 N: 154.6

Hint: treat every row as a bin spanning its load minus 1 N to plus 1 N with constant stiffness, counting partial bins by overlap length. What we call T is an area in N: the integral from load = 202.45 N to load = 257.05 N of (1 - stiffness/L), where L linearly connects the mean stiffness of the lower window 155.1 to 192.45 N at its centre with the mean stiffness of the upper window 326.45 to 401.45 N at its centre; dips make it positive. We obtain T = 8.0 N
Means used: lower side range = 134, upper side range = 157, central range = 120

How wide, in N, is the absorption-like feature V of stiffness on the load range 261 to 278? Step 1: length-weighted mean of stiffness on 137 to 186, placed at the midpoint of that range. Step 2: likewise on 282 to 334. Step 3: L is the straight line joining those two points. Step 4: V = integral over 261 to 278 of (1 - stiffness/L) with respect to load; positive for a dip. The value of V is 1.51 N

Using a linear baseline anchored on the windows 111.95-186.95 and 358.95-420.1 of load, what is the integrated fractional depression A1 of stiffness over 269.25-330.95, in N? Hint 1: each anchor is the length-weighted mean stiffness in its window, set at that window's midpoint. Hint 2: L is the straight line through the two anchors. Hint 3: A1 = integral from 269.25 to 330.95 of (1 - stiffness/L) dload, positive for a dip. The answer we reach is 8.4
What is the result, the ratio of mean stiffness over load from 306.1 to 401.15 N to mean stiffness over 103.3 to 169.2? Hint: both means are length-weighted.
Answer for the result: 1.1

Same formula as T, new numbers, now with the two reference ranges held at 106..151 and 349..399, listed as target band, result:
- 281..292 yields 1.92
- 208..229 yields 3.54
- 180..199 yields 2.20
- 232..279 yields 7.88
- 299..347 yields 4.48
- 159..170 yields -0.22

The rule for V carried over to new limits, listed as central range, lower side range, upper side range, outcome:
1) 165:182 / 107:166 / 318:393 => -0.2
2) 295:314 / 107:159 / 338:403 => 2.2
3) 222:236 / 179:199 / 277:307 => 0.7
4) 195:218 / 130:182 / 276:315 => 2.0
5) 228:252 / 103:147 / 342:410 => 4.4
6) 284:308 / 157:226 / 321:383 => 2.0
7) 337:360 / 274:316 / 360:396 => 0.0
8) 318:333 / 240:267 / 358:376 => 0.2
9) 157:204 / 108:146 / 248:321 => 0.1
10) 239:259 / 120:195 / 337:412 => 3.0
